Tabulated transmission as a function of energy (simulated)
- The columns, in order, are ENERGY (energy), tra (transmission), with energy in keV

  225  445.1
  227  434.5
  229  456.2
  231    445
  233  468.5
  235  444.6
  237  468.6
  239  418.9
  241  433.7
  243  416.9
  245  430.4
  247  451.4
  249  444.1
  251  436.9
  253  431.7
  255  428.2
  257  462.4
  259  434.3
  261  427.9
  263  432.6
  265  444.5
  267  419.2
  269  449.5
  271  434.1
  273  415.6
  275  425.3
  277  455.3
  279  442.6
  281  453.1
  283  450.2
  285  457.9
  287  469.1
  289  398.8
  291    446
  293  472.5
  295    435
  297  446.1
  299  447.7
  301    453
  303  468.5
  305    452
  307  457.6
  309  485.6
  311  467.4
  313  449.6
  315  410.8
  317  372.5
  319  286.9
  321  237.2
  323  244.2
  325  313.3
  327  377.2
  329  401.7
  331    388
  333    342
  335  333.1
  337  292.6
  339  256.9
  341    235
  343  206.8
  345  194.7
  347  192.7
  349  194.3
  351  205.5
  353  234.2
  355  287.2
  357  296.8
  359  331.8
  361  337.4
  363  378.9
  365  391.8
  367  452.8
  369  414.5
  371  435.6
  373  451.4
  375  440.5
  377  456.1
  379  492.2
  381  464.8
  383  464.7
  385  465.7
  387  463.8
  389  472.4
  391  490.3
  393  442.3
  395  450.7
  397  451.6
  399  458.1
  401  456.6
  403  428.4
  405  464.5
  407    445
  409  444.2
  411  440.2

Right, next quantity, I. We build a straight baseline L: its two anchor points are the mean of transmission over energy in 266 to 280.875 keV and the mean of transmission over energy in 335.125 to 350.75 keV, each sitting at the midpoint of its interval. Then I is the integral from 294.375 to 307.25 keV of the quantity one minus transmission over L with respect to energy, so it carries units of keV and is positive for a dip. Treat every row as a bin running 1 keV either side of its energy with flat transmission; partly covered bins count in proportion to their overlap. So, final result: -3.5 keV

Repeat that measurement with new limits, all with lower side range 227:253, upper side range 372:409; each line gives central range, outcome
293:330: 3.9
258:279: 0.5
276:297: 0.0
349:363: 5.3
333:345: 5.0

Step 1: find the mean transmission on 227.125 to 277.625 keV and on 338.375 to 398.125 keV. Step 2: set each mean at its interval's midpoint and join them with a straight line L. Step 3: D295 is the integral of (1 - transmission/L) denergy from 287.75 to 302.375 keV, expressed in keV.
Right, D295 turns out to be -1.1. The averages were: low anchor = 439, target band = 444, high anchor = 369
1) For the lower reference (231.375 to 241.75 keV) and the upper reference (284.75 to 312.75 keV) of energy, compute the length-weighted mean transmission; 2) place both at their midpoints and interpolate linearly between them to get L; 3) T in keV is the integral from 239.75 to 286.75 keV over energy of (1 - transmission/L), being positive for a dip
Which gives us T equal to 1.2 keV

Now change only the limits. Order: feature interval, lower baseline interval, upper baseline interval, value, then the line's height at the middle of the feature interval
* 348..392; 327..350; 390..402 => -1.05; 378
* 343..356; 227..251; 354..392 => 6.34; 424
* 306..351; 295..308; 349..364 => 6.67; 372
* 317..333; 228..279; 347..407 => 3.54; 418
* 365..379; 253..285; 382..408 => 0.39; 454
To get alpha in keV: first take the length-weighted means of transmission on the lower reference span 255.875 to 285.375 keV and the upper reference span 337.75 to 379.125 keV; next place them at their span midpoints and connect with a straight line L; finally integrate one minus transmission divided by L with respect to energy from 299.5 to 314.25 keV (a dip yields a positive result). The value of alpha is -2.58 keV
